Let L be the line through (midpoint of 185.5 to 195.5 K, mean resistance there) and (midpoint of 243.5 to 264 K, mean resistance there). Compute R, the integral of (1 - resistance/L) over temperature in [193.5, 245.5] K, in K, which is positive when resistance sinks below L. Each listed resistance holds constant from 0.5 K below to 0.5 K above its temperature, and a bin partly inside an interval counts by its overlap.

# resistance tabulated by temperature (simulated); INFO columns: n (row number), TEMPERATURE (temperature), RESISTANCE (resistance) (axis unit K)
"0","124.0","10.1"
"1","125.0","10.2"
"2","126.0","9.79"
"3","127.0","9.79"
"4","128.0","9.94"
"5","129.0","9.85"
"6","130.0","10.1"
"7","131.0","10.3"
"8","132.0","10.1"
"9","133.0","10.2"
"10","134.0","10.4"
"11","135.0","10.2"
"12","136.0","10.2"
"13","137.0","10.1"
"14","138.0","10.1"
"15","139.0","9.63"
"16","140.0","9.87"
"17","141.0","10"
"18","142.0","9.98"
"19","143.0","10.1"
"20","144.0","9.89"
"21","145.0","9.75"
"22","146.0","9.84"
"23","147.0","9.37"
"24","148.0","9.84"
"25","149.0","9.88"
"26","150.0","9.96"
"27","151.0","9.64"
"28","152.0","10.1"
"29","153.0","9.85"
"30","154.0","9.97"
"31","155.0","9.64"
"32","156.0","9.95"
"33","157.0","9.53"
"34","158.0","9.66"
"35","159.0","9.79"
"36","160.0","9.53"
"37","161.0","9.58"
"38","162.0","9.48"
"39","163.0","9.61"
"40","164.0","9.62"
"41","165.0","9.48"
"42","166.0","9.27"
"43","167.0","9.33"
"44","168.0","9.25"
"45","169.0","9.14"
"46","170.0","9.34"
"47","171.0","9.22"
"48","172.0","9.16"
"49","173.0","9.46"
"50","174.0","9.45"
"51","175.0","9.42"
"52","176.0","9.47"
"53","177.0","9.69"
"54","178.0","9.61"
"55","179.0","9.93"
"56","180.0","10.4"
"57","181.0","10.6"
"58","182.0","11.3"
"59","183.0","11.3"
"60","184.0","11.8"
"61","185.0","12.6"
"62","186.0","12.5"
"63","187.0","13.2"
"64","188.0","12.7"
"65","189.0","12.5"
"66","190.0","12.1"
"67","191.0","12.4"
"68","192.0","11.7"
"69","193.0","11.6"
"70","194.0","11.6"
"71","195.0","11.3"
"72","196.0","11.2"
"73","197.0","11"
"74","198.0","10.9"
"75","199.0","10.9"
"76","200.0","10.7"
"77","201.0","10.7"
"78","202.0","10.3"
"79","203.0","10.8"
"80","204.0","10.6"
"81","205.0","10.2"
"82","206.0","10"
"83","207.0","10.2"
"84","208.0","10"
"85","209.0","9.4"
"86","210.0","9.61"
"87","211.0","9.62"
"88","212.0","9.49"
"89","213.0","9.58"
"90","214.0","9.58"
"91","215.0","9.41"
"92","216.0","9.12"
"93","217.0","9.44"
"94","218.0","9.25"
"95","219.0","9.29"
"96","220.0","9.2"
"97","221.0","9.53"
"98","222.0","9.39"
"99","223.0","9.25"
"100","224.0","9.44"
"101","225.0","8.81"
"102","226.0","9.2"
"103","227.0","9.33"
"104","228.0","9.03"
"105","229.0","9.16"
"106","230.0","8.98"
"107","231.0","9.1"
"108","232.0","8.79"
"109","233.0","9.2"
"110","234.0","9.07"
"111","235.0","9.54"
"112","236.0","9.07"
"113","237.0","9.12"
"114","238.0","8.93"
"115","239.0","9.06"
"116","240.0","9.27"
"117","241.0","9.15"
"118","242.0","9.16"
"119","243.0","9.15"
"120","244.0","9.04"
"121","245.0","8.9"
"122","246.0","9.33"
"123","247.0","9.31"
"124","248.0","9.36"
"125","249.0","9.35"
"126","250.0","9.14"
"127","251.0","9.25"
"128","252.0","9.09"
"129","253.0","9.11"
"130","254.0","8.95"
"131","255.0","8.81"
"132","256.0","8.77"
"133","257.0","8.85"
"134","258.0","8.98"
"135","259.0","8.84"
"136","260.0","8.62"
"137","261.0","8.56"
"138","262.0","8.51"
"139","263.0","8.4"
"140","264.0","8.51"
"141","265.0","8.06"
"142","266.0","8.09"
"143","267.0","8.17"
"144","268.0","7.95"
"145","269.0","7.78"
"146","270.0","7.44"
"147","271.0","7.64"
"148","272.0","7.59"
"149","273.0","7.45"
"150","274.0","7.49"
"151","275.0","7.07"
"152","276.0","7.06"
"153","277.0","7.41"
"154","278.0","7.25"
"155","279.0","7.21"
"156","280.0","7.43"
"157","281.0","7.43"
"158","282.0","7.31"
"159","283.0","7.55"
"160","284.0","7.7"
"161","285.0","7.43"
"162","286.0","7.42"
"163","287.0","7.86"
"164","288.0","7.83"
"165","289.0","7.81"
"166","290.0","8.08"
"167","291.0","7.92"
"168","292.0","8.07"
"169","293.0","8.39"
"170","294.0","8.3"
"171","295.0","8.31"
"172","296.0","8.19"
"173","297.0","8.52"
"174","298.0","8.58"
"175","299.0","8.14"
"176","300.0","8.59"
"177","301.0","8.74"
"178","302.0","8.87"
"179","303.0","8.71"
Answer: 4.99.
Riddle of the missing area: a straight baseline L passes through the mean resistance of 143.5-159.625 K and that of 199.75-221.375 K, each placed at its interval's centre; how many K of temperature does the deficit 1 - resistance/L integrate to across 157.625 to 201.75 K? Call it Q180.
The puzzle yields -3.31 K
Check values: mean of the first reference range 9.79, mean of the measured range 10.5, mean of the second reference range 9.81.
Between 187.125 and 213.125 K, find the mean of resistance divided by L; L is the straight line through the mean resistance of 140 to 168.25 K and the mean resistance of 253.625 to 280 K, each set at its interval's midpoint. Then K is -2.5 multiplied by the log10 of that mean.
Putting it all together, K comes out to -0.20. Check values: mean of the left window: 9.72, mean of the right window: 8.04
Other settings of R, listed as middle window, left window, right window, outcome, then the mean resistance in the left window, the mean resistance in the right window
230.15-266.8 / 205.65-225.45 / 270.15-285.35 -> -2.5 K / 9.48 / 7.4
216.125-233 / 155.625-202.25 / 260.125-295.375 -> 0.1 K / 10.5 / 7.79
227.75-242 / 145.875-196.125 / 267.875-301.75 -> -0.3 K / 10.3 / 7.8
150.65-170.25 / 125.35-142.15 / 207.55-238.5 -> 0.4 K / 10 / 9.29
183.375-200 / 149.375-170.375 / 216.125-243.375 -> -4.3 K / 9.61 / 9.18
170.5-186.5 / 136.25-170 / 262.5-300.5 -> -1.8 K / 9.72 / 7.83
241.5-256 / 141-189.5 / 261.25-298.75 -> -1.2 K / 10.1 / 7.82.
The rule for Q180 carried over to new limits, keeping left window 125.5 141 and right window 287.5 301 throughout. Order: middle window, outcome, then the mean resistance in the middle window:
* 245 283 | 1.4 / 8.26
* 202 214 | -1.0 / 9.95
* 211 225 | -0.4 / 9.37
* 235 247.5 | -0.4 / 9.14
